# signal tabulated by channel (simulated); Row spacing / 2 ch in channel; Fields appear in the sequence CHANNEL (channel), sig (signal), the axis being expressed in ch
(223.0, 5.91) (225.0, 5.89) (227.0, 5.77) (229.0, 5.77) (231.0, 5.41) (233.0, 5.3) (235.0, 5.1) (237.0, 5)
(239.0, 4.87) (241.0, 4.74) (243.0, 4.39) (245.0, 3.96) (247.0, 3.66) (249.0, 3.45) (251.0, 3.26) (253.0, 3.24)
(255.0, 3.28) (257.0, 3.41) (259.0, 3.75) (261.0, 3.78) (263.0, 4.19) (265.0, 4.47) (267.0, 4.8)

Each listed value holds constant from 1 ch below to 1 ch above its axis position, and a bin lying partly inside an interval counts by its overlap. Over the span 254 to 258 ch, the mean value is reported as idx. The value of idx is 3.34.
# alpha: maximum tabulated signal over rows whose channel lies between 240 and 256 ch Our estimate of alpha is 4.74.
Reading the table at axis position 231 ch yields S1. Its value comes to 5.41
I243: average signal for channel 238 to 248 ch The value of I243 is 4.32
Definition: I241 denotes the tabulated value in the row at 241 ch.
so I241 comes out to 4.74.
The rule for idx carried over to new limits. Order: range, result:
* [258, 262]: 3.76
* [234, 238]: 5.05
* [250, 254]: 3.25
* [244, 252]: 3.58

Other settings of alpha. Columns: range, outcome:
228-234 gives 5.77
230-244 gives 5.41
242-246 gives 4.39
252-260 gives 3.75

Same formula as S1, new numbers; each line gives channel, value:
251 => 3.26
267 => 4.8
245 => 3.96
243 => 4.39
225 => 5.89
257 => 3.41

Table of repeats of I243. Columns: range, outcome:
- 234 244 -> 4.82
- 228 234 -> 5.49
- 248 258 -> 3.33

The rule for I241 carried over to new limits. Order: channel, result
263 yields 4.19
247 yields 3.66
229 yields 5.77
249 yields 3.45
